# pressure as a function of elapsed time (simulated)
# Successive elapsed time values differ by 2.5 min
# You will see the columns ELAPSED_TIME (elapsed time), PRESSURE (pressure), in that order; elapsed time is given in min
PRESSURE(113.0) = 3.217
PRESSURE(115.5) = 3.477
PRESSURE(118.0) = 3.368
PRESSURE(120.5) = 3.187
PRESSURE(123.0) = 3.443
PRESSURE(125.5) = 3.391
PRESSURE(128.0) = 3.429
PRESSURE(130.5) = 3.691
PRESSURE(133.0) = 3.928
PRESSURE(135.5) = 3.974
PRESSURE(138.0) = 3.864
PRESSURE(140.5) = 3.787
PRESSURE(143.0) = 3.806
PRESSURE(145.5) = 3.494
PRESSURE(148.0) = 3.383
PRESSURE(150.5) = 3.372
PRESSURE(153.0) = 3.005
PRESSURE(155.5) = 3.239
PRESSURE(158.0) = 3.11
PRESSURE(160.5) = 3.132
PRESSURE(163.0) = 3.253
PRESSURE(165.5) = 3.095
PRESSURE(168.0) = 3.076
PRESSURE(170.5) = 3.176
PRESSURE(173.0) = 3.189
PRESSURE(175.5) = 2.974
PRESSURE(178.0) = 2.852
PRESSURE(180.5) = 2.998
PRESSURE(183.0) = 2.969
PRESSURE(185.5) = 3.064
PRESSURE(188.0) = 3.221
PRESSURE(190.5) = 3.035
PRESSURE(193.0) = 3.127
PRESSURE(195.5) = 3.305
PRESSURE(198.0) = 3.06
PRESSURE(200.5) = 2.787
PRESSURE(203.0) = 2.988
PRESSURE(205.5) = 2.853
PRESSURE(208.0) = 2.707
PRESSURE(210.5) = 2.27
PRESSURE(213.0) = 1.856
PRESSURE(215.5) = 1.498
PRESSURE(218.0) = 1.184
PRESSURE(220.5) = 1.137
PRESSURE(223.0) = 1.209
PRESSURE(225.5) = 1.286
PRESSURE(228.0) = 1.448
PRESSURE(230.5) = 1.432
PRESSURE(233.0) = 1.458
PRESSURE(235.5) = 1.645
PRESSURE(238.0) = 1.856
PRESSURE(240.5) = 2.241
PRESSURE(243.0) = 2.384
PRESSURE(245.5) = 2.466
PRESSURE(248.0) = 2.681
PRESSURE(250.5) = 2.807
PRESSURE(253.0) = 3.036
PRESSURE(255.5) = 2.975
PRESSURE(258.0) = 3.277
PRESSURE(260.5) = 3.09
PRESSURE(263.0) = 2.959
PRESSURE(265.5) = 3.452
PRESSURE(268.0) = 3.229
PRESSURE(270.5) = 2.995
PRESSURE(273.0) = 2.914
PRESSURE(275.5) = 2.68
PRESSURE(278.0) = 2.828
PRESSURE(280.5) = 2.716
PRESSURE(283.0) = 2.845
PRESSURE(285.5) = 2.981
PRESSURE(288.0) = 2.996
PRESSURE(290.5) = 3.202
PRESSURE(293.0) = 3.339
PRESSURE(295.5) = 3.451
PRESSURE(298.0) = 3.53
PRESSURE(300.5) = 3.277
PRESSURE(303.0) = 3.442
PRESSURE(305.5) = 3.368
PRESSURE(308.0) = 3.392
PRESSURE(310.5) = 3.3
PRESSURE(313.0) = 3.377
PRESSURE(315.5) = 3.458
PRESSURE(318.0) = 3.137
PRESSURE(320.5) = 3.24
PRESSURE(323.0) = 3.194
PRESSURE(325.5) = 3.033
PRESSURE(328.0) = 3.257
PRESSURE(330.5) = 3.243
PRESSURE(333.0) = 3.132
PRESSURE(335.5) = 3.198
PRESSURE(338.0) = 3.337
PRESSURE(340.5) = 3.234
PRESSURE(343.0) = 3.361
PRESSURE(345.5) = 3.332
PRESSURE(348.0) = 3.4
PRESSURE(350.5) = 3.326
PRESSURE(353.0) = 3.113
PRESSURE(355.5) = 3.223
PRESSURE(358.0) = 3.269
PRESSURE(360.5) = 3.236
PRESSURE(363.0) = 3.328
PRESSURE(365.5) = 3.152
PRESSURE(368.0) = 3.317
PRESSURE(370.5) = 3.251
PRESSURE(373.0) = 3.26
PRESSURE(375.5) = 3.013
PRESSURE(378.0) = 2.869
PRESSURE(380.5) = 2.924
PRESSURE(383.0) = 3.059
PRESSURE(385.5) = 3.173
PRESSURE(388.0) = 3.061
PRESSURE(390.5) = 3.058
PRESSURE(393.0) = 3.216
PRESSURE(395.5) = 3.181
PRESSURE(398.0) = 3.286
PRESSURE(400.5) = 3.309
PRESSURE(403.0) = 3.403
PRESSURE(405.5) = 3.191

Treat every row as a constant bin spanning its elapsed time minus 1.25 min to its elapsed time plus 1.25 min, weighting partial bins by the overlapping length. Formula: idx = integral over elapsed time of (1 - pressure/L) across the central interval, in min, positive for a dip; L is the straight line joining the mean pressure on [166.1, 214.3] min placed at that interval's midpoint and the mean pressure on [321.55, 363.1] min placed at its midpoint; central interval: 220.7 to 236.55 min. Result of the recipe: 8.5 min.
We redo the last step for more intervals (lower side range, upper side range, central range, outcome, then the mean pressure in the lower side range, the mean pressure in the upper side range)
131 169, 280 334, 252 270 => 0.8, 3.44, 3.23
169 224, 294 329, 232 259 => 4.5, 2.62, 3.32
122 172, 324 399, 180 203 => 2.2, 3.43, 3.19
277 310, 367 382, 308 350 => -1.6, 3.19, 3.1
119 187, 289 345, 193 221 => 7.8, 3.33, 3.29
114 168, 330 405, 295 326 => -0.6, 3.44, 3.21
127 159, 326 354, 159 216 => 9.4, 3.55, 3.26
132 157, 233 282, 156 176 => 1.6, 3.58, 2.72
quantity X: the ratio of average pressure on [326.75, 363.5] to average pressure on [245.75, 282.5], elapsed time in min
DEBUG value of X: 1.10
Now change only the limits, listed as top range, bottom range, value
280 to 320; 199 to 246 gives 1.68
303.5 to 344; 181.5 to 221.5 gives 1.27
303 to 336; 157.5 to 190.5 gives 1.06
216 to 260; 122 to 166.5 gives 0.59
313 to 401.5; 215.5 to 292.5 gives 1.31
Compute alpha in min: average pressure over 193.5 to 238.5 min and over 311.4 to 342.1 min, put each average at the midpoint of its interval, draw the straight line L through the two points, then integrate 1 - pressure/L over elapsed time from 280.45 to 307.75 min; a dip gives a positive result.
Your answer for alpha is -3.2 min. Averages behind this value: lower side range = 2.02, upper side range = 3.24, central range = 3.22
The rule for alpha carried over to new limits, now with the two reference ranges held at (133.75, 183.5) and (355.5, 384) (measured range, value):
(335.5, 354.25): -0.7 min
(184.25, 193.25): 0.5 min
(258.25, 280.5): 1.5 min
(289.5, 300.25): -0.6 min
